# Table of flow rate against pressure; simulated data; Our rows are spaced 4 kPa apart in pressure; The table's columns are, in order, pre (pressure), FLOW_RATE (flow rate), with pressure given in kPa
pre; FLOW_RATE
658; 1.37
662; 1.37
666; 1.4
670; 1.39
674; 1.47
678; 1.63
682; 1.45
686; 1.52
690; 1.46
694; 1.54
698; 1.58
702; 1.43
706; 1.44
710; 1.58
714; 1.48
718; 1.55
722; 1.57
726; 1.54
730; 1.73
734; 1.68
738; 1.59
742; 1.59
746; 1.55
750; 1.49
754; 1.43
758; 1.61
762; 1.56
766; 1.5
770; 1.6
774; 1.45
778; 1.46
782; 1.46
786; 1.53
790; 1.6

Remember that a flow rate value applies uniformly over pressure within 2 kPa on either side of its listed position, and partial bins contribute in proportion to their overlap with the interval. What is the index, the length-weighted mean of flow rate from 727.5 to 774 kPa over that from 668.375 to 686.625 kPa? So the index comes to 1.1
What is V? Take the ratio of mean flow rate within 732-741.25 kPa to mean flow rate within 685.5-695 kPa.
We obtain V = 1.09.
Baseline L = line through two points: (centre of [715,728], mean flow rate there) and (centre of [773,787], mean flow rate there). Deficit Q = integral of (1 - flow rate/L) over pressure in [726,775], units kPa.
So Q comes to -1.8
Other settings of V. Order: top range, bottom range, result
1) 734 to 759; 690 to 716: 1.03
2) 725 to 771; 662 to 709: 1.06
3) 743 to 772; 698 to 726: 1.01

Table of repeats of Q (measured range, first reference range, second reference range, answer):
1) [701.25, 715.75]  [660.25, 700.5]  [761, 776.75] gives 0.1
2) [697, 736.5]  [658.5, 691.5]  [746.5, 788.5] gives -2.0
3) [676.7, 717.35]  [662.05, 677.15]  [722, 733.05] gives 0.3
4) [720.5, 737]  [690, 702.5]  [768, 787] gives -1.3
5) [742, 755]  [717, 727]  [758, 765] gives 0.4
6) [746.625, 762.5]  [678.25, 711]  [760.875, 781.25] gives -0.1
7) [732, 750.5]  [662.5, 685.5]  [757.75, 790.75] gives -1.0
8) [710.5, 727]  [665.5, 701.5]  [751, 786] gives -0.4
